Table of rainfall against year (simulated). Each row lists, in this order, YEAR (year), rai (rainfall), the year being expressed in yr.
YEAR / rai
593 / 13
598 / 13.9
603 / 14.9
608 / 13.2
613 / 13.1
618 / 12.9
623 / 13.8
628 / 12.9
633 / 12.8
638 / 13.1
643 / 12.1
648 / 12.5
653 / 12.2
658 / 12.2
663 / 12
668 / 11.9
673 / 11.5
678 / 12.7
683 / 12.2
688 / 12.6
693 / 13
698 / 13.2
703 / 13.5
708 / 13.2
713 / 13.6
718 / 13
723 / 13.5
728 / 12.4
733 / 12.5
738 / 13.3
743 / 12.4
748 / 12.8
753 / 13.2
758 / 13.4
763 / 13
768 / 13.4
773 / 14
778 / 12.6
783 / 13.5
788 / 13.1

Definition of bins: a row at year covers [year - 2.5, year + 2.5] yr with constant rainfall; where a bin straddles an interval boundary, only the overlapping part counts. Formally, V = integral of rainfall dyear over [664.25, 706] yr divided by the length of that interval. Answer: 12.6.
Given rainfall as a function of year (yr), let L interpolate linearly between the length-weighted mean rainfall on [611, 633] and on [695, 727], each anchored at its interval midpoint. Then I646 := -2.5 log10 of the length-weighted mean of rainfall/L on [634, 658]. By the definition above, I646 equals 0.06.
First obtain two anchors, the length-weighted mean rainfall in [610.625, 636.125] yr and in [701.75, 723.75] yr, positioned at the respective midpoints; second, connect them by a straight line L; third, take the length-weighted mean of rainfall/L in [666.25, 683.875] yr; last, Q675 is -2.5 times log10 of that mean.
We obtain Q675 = 0.10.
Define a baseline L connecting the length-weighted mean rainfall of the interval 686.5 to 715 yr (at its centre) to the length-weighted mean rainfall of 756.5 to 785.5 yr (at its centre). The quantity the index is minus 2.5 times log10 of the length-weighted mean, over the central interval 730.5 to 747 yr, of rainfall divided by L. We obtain 0.04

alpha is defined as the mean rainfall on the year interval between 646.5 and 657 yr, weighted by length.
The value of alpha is 12.3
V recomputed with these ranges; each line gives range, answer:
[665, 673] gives 11.8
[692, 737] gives 13.1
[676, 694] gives 12.6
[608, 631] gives 13.2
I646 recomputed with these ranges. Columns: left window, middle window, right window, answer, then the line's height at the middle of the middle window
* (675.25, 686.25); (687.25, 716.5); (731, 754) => -0.05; 12.6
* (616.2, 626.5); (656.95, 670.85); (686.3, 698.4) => 0.09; 13.1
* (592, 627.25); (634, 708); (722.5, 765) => 0.06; 13.3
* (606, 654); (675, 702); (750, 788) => 0.02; 13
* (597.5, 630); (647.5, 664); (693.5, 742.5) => 0.10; 13.3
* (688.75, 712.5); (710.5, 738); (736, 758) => 0.01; 13.1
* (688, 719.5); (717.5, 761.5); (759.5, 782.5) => 0.02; 13.2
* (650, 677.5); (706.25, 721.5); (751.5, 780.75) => -0.05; 12.6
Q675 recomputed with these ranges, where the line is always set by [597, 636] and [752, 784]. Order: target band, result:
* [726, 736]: 0.07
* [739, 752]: 0.05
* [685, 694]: 0.05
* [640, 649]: 0.09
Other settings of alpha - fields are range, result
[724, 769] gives 12.9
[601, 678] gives 12.7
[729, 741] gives 12.8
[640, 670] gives 12.2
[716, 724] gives 13.2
